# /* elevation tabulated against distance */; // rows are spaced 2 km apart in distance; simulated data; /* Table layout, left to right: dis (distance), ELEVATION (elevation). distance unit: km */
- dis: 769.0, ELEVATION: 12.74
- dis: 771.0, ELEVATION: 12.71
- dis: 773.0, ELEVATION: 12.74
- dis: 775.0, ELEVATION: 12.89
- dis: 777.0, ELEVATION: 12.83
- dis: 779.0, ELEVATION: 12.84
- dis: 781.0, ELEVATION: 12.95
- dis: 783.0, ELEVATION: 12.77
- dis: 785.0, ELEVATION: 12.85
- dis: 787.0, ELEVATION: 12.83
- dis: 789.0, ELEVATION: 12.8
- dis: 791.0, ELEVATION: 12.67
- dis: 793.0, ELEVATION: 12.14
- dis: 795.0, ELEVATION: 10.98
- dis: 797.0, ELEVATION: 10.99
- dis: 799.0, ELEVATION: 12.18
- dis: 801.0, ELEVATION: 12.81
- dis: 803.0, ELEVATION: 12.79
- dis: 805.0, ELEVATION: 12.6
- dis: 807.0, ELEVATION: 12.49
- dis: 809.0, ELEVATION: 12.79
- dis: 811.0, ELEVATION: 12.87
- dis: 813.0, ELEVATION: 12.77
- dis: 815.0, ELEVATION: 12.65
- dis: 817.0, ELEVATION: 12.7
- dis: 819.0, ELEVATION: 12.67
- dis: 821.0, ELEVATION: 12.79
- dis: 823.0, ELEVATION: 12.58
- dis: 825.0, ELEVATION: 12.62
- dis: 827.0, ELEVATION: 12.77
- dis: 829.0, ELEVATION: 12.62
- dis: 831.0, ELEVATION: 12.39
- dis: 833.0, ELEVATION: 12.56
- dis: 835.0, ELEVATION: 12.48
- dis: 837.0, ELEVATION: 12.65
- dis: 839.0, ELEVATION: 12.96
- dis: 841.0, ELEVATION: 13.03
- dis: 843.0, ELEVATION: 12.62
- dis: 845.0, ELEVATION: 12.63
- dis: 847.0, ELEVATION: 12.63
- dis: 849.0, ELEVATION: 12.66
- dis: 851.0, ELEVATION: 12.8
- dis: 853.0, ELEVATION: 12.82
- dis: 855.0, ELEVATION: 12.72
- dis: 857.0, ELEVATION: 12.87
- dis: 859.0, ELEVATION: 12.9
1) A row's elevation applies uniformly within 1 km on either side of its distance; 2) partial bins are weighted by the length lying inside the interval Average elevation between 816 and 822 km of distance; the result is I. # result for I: 12.7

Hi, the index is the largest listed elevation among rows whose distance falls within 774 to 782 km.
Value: 12.95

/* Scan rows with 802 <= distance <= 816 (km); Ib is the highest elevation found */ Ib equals 12.87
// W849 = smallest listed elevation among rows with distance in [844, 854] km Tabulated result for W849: 12.63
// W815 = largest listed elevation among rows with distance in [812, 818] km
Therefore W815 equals 12.77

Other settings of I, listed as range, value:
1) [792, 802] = 11.8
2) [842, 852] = 12.7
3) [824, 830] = 12.7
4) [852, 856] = 12.8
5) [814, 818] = 12.7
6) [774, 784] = 12.9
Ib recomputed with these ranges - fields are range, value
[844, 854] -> 12.82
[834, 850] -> 13.03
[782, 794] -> 12.85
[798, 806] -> 12.81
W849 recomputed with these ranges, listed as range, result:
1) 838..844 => 12.62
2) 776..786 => 12.77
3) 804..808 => 12.49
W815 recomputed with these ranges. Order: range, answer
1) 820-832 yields 12.79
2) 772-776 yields 12.89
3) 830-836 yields 12.56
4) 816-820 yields 12.7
